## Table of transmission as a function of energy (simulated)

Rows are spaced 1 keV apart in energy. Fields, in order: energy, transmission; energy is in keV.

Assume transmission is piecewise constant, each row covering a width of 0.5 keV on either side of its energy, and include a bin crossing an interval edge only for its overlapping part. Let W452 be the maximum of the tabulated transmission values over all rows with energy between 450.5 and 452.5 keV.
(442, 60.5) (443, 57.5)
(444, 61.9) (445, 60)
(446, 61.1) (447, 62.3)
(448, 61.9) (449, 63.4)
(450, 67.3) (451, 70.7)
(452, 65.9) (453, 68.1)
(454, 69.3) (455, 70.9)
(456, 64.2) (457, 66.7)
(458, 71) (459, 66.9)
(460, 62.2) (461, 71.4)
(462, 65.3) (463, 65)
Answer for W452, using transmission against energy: 70.7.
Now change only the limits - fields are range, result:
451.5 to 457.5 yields 70.9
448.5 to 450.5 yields 67.3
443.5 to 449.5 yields 63.4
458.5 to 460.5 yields 66.9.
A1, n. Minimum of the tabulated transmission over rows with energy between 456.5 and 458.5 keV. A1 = 66.7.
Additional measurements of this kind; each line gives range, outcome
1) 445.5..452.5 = 61.1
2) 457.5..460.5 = 62.2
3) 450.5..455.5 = 65.9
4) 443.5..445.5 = 60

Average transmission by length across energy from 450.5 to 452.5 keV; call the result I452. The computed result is 68.3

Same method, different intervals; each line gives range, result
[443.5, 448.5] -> 61.4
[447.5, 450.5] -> 64.2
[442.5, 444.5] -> 59.7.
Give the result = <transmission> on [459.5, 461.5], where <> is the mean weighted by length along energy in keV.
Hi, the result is 66.8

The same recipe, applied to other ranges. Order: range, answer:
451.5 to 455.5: 68.5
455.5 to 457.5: 65.5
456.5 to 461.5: 67.6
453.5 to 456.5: 68.1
